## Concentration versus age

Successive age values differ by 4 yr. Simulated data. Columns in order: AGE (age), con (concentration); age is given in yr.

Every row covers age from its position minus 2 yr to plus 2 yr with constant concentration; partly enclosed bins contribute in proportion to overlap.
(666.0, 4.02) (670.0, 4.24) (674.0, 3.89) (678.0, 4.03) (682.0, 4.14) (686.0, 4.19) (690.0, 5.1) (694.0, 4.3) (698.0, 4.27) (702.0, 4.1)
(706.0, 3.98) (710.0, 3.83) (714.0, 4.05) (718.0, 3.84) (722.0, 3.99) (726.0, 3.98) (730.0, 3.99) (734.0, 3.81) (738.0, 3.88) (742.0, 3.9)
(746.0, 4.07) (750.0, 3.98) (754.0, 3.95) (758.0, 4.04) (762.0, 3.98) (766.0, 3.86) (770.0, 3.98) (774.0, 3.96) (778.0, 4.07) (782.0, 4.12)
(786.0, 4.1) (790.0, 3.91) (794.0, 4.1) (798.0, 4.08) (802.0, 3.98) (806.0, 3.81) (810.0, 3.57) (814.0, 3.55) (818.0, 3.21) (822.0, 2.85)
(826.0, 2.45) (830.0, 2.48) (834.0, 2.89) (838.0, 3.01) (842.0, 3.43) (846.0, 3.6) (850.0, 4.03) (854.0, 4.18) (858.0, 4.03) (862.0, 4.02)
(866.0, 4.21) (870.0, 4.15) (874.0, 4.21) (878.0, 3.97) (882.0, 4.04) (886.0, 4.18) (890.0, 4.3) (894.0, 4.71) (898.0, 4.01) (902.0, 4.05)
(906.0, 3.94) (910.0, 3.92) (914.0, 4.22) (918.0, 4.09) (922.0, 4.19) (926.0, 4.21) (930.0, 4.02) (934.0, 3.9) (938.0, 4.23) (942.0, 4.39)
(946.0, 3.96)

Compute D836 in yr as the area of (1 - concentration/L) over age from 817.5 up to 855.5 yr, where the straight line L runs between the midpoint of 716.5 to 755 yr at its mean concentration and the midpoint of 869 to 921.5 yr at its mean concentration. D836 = 8.10 yr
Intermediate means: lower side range 3.94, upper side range 4.14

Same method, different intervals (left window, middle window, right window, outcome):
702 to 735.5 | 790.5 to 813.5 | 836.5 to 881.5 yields 0.23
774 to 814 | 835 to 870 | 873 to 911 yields 2.21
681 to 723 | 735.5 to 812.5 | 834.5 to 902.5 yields 2.37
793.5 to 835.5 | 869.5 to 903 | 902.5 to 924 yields -2.73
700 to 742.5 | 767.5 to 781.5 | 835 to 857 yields -0.74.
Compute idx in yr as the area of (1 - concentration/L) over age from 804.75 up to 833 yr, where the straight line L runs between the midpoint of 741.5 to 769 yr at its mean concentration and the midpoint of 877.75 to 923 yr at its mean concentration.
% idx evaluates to 6.6 yr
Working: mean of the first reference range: 3.97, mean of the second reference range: 4.14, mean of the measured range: 3.1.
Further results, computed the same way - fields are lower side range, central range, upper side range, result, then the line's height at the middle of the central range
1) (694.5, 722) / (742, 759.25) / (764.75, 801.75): 0.1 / 4.02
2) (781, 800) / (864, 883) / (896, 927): -0.2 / 4.07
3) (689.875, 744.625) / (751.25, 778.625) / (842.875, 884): 0.4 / 4.03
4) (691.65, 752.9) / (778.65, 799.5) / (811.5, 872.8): -2.0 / 3.71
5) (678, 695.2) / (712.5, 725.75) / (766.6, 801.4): 1.0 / 4.27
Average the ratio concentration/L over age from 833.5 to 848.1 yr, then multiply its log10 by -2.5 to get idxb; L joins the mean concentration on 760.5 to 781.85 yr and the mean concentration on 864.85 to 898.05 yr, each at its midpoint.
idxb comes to 0.25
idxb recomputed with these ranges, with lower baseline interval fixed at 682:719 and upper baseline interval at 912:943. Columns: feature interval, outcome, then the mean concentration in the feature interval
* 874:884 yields 0.030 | 4.05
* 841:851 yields 0.135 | 3.68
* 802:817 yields 0.142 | 3.66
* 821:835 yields 0.496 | 2.64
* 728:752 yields 0.066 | 3.94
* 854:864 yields 0.028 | 4.06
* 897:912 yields 0.047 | 3.98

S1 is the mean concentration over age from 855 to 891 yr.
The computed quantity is 4.12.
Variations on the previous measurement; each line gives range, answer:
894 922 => 4.1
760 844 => 3.59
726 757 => 3.95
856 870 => 4.1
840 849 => 3.57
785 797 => 4.03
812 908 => 3.73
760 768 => 3.92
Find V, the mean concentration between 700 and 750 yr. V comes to 3.95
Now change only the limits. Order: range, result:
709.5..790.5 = 3.97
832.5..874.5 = 3.79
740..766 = 3.98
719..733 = 3.96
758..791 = 4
